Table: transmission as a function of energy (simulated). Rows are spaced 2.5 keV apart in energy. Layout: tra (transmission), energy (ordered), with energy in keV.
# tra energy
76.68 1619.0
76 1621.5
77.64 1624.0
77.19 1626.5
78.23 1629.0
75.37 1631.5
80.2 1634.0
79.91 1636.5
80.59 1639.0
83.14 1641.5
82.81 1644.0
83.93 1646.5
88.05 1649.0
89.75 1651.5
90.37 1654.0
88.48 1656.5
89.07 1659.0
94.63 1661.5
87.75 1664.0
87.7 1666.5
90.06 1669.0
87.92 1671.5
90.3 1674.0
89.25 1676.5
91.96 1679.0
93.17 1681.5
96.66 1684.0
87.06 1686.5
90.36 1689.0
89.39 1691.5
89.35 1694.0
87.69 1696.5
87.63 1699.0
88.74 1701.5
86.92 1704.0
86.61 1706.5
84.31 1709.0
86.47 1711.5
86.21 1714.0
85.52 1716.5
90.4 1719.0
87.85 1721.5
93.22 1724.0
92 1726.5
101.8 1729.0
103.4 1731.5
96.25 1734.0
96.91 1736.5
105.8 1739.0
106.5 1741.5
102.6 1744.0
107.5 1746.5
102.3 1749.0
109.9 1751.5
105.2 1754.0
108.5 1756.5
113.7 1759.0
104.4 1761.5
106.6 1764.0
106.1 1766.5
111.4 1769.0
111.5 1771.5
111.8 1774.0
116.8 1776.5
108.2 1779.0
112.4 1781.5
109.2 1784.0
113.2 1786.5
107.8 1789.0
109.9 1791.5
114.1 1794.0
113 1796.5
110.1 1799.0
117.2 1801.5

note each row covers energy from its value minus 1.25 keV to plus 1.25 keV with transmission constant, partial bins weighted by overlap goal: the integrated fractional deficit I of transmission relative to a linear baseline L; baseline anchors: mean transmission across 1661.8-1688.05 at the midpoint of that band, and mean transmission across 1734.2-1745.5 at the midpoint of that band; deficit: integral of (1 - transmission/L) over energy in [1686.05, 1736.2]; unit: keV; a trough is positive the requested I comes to 3.5 keV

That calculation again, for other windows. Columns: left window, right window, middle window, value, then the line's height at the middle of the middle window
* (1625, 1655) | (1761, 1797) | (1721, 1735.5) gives 0.6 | 100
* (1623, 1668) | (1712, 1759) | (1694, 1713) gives 1.4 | 93.9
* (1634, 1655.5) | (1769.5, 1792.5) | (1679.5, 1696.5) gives 0.4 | 93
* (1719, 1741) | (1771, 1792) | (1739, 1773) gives -1.0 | 104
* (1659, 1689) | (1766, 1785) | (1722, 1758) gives 0.7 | 104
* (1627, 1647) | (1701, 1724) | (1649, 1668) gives -1.7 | 82.3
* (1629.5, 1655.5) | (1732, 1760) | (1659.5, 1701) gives 0.5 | 91.2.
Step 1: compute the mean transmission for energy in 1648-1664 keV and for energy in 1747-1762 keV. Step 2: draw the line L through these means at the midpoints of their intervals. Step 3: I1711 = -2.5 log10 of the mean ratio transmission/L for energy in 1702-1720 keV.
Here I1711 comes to 0.15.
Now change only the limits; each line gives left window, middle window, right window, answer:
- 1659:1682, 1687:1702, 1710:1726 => 0.006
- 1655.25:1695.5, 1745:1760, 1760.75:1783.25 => -0.017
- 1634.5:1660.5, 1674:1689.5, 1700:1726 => -0.057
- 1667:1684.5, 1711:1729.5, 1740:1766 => 0.113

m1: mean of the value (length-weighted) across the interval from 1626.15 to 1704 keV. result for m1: 87.1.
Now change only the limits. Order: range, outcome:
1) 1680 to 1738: 90.8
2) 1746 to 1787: 109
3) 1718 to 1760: 101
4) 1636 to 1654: 84.6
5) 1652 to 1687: 90.4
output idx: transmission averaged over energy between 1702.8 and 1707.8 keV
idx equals 86.7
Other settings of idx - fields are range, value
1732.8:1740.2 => 99.6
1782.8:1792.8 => 110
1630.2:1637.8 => 78.5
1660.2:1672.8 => 89.6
